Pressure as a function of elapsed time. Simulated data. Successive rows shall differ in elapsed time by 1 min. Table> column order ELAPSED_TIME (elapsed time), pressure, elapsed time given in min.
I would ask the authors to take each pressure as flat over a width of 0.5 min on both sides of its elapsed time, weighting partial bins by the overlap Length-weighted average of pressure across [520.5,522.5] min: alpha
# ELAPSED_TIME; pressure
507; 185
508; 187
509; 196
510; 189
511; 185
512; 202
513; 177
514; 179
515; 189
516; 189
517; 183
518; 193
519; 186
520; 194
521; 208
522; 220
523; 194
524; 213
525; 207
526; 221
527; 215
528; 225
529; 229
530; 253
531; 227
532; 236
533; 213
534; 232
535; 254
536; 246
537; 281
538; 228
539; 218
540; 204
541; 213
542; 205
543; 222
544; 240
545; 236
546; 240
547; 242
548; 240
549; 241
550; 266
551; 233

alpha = 214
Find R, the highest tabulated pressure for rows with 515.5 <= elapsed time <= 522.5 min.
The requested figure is 220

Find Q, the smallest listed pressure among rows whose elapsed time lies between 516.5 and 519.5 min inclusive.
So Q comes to 183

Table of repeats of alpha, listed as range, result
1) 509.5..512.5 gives 192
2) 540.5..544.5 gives 220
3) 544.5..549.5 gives 240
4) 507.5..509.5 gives 192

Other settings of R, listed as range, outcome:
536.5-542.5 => 281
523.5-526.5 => 221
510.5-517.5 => 202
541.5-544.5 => 240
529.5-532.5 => 253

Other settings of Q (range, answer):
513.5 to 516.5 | 179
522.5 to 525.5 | 194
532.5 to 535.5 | 213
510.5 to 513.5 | 177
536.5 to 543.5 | 204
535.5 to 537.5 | 246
